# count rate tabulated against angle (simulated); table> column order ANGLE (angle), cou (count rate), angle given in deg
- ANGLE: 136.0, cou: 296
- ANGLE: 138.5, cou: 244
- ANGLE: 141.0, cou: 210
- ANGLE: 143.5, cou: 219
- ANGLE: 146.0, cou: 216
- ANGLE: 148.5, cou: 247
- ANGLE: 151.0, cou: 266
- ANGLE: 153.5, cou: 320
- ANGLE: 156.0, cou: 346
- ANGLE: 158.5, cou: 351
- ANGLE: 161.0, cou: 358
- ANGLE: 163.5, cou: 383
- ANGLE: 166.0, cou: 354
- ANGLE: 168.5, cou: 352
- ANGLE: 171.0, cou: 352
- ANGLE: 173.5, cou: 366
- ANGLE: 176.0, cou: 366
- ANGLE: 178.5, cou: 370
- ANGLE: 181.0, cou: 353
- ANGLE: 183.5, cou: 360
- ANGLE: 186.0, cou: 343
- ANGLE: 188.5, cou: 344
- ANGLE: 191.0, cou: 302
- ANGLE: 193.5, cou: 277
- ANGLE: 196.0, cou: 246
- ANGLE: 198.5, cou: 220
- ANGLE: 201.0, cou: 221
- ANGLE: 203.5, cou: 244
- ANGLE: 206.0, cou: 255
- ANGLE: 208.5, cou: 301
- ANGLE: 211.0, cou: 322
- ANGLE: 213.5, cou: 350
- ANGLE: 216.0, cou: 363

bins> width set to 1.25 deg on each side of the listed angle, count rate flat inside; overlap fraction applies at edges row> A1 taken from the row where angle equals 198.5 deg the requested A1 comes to 220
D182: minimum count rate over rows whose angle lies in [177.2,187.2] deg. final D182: 343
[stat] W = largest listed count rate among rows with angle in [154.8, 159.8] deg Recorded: 351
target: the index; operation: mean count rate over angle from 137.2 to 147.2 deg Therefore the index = 223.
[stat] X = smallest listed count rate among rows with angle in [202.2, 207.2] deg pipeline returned 244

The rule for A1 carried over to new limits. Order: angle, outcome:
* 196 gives 246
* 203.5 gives 244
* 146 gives 216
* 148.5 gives 247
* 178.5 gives 370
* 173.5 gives 366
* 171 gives 352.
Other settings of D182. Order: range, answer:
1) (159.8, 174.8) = 352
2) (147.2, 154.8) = 247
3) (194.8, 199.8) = 220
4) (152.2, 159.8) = 320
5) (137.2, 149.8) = 210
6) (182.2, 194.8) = 277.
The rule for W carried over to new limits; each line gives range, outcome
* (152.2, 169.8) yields 383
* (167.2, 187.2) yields 370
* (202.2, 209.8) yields 301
